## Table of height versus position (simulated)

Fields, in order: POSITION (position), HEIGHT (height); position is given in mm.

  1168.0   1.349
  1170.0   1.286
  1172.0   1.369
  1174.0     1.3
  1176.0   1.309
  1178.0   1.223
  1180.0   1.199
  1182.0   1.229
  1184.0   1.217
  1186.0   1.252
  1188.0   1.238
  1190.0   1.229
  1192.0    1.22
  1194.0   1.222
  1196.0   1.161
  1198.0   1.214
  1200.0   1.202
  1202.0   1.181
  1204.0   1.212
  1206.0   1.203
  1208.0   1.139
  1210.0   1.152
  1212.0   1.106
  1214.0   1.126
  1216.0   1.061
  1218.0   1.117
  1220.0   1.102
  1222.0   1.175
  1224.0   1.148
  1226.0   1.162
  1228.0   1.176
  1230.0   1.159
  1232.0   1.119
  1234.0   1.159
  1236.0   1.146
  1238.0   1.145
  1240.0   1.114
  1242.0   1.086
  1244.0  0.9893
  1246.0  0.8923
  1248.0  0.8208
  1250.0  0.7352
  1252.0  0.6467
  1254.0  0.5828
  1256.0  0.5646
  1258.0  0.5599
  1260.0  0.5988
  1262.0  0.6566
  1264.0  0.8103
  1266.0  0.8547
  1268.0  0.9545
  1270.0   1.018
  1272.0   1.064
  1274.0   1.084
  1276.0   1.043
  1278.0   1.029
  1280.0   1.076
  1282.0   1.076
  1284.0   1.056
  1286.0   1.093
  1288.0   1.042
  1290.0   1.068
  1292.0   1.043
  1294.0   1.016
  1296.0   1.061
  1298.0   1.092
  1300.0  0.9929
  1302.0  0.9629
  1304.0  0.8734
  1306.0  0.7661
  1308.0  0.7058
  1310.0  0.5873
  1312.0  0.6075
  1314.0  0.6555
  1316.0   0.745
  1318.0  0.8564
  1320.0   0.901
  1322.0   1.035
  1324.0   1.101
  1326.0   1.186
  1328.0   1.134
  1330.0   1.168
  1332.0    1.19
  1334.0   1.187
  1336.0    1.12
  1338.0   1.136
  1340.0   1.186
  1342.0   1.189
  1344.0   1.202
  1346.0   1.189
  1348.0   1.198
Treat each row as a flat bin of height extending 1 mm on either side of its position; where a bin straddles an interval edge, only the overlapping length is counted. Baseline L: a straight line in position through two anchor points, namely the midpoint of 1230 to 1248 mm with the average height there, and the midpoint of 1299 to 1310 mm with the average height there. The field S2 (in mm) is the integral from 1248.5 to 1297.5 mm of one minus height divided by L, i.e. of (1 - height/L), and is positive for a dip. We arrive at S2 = 1.6 mm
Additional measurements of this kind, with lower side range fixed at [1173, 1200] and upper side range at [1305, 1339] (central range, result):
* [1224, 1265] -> 7.44 mm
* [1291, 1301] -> -0.40 mm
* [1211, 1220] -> 0.52 mm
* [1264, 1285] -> 0.60 mm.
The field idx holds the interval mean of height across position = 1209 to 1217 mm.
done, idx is 1.11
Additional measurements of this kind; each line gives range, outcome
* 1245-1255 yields 0.736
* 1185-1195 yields 1.23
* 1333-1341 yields 1.16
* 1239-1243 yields 1.1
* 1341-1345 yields 1.2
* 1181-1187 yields 1.23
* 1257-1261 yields 0.579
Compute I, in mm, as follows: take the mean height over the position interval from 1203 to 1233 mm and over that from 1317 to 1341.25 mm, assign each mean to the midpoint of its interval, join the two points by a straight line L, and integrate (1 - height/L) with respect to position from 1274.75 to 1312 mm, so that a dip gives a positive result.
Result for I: 4.9 mm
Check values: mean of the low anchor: 1.14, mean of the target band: 0.968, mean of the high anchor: 1.1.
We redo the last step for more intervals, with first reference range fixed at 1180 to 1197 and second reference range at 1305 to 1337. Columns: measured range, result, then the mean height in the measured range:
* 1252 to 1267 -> 5.7 mm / 0.66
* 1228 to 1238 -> -0.2 mm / 1.15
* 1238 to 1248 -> 0.8 mm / 1.01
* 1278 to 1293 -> -0.8 mm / 1.06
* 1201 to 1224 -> 0.5 mm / 1.14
